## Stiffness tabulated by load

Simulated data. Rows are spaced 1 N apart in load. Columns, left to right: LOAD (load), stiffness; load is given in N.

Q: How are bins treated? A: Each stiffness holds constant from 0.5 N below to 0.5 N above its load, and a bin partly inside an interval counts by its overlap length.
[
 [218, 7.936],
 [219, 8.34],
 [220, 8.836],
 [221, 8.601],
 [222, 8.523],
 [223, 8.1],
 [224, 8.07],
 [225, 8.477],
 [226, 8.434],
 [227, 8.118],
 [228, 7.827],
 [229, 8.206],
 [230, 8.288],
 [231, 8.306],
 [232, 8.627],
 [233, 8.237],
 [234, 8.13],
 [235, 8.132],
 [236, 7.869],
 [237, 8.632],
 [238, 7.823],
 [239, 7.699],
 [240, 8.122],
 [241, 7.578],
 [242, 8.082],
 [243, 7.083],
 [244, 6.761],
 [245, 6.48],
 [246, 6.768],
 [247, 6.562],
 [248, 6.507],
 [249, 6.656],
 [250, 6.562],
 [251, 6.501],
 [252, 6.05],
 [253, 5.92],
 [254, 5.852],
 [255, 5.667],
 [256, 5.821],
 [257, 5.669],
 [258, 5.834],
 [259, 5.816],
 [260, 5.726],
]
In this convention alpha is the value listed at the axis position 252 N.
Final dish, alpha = 6.05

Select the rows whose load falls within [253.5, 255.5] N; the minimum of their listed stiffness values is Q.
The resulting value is 5.667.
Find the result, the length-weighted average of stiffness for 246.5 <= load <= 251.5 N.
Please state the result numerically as 6.56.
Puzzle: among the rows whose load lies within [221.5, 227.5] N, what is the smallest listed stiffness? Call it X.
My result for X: 8.07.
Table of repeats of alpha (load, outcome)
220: 8.836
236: 7.869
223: 8.1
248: 6.507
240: 8.122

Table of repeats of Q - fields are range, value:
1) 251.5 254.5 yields 5.852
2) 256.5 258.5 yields 5.669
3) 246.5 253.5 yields 5.92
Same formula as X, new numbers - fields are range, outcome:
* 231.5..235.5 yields 8.13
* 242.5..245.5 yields 6.48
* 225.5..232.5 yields 7.827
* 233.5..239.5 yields 7.699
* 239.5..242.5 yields 7.578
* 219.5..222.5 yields 8.523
